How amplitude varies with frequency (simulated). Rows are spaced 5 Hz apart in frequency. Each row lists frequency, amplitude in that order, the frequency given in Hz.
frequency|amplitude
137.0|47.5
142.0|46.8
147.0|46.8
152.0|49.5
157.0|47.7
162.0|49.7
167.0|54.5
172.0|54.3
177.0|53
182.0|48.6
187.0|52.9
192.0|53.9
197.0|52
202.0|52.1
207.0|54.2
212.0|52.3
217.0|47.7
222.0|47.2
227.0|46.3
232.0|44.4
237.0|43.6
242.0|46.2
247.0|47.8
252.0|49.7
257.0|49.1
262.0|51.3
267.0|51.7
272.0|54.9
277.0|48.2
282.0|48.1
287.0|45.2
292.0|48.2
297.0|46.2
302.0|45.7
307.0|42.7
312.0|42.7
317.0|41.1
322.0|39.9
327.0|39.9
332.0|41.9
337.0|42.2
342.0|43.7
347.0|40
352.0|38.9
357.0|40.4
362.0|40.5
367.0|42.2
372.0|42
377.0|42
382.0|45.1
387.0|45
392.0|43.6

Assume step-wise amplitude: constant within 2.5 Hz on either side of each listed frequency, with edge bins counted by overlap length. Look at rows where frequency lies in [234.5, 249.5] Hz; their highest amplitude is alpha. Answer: 47.8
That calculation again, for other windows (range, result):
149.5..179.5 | 54.5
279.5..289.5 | 48.1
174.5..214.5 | 54.2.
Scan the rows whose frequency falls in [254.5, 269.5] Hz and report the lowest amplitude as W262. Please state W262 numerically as 49.1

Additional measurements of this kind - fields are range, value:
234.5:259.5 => 43.6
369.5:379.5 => 42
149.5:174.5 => 47.7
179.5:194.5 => 48.6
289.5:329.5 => 39.9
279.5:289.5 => 45.2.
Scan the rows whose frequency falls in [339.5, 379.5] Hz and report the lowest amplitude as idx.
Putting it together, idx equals 38.9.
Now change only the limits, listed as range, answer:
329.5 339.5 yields 41.9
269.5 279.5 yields 48.2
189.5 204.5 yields 52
